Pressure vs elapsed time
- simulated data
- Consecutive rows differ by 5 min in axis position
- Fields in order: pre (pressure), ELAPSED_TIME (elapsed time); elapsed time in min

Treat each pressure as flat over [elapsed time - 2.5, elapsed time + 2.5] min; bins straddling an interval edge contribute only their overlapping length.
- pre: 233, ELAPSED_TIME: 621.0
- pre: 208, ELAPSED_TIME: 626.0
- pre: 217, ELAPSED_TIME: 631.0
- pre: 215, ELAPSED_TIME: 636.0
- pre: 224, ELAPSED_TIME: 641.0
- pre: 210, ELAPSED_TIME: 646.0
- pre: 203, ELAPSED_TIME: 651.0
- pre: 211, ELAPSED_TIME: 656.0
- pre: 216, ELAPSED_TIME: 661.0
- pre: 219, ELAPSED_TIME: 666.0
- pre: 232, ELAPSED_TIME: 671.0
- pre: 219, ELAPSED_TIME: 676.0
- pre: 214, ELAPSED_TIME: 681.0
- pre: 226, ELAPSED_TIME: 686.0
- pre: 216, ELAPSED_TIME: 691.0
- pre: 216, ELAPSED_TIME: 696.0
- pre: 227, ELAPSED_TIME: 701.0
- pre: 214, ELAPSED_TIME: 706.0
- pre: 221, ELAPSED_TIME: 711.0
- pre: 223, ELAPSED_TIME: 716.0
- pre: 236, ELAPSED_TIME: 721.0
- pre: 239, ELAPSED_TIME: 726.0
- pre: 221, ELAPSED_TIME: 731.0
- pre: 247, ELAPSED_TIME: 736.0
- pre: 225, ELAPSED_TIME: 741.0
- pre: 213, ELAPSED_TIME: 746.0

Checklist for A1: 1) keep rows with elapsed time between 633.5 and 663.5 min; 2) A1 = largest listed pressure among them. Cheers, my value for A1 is 224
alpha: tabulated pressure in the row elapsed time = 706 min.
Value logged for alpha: 214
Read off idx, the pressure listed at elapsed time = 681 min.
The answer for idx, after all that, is 214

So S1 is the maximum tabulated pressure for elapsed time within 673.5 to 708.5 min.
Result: 227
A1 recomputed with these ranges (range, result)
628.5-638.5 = 217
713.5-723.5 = 236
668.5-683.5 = 232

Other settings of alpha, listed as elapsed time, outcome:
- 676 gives 219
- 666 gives 219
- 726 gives 239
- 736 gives 247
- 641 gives 224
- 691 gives 216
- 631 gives 217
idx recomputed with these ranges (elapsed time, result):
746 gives 213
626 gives 208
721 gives 236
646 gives 210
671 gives 232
